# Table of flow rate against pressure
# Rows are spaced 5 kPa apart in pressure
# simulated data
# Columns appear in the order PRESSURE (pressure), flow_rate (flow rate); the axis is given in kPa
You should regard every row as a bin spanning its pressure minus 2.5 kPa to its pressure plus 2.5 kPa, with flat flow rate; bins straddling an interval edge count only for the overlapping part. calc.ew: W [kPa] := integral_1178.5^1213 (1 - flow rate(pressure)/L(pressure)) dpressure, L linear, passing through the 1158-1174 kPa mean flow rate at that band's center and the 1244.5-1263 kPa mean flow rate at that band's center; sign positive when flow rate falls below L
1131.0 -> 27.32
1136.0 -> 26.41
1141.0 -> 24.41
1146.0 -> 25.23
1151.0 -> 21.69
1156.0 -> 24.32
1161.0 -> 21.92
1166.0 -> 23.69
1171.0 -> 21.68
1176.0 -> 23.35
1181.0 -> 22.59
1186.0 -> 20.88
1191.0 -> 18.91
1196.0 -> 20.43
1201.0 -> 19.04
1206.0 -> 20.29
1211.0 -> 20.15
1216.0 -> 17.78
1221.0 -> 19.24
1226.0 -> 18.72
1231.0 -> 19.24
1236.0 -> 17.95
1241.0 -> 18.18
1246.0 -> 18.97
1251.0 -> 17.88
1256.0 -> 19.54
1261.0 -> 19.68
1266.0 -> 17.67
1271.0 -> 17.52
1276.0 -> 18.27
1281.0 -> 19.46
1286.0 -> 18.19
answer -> 1.6 kPa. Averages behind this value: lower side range 22.5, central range 20.3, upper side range 19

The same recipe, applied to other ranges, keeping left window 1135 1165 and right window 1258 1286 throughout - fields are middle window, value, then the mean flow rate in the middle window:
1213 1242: 2.7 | 18.6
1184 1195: 1.1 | 19.9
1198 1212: 1.1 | 19.8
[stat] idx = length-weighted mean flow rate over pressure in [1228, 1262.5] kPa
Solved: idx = 18.8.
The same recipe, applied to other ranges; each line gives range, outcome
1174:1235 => 20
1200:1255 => 18.9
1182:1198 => 20.3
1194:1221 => 19.5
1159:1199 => 21.6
